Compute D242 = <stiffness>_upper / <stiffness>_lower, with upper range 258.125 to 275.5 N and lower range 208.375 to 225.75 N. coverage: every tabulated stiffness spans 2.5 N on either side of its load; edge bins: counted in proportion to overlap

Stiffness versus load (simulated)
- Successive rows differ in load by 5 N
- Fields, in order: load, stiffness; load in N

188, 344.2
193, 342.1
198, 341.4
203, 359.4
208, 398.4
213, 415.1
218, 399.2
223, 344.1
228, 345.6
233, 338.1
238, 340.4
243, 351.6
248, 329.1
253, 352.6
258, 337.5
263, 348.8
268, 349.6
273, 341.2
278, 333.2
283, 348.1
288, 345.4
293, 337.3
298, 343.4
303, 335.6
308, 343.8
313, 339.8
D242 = 0.9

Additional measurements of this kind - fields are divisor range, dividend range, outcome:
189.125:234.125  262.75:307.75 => 0.94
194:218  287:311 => 0.90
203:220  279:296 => 0.86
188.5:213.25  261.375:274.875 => 0.95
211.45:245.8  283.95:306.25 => 0.95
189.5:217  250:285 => 0.93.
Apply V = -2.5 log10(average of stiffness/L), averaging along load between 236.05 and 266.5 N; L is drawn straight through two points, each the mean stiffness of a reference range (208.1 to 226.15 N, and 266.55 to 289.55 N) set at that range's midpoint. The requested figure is 0.06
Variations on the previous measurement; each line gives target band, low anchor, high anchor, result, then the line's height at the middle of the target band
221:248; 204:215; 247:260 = 0.07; 366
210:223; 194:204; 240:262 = -0.14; 346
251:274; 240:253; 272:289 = -0.01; 342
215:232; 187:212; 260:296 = -0.02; 356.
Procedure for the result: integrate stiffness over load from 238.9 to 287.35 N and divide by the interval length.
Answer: 343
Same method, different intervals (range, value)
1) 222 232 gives 344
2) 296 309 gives 341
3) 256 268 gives 345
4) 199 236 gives 370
